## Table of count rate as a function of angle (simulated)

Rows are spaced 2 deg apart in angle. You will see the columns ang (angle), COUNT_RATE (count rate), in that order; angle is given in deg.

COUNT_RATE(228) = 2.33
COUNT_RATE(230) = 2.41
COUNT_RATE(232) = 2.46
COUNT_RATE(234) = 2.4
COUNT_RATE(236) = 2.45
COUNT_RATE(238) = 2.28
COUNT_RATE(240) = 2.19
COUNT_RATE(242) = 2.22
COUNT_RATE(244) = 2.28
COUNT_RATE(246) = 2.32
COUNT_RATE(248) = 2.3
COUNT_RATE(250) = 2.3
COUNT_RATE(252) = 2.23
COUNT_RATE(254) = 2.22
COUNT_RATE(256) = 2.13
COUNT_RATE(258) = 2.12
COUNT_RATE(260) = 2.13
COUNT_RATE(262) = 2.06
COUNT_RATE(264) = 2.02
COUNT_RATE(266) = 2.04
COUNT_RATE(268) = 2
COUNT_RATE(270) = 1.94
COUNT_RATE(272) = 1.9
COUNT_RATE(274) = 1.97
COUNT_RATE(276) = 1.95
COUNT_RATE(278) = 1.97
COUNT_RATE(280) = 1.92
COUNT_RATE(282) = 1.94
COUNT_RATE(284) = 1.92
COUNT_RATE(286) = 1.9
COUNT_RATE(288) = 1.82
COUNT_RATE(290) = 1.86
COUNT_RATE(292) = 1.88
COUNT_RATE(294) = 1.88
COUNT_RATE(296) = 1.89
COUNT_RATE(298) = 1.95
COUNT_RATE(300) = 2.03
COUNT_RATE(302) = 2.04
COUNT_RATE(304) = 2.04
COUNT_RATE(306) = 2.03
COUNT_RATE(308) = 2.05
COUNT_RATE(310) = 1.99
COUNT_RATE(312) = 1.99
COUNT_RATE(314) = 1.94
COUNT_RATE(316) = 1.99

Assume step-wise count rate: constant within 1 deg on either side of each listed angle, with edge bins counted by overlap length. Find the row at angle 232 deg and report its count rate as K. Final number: 2.46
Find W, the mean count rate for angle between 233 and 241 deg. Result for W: 2.33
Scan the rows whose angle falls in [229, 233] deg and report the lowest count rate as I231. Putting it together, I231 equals 2.41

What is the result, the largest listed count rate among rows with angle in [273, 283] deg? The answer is 1.97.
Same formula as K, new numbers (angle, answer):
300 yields 2.03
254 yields 2.22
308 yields 2.05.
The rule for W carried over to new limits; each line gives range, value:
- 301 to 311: 2.03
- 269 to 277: 1.94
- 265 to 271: 1.99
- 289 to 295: 1.87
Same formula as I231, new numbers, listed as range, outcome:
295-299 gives 1.89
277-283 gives 1.92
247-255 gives 2.22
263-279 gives 1.9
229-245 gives 2.19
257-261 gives 2.12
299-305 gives 2.03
